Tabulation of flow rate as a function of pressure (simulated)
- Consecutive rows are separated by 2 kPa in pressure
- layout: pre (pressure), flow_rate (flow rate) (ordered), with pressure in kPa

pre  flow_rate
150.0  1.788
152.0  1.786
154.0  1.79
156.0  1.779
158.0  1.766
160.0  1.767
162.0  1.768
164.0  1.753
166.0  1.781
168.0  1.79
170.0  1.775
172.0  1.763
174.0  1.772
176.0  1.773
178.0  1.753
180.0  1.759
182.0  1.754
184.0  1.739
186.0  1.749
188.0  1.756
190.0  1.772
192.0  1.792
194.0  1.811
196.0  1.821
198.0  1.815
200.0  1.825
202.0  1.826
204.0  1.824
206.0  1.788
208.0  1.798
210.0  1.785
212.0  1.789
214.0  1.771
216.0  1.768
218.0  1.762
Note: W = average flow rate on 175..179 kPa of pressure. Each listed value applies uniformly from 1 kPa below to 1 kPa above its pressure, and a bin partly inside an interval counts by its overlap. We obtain 1.76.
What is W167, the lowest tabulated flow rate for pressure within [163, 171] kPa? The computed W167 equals 1.753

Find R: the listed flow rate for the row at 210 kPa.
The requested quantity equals 1.785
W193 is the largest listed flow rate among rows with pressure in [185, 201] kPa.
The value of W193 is 1.825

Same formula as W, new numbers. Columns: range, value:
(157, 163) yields 1.77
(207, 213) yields 1.79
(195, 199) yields 1.82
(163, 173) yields 1.77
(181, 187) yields 1.75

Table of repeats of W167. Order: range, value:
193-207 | 1.788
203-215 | 1.771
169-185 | 1.739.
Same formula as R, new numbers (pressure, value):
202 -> 1.826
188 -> 1.756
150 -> 1.788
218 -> 1.762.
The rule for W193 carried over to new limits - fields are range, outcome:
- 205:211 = 1.798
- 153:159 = 1.79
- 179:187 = 1.759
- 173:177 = 1.773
